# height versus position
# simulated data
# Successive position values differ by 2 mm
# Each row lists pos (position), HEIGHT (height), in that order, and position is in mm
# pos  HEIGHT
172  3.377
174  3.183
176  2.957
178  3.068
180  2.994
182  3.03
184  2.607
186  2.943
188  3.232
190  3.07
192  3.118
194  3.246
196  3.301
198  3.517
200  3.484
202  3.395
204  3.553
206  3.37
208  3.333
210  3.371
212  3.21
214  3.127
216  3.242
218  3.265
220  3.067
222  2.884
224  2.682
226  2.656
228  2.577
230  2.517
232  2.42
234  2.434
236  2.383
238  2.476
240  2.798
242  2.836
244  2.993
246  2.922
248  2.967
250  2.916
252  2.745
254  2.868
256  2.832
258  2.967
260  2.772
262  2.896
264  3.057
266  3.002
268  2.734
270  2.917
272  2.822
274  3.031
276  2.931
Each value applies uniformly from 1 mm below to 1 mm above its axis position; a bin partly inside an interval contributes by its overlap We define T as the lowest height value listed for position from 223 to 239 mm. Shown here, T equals 2.383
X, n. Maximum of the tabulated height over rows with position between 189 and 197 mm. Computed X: 3.301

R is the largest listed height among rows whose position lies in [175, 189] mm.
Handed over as 3.232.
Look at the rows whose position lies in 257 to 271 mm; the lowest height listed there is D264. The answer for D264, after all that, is 2.734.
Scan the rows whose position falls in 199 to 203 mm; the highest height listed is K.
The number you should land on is 3.484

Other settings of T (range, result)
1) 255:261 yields 2.772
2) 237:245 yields 2.476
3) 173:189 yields 2.607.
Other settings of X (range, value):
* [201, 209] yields 3.553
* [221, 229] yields 2.884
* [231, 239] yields 2.476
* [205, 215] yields 3.371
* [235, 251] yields 2.993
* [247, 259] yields 2.967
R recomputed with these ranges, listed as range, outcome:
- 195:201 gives 3.517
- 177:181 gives 3.068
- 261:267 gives 3.057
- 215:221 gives 3.265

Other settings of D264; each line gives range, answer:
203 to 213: 3.21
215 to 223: 2.884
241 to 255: 2.745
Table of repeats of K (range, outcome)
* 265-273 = 3.002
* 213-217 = 3.242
